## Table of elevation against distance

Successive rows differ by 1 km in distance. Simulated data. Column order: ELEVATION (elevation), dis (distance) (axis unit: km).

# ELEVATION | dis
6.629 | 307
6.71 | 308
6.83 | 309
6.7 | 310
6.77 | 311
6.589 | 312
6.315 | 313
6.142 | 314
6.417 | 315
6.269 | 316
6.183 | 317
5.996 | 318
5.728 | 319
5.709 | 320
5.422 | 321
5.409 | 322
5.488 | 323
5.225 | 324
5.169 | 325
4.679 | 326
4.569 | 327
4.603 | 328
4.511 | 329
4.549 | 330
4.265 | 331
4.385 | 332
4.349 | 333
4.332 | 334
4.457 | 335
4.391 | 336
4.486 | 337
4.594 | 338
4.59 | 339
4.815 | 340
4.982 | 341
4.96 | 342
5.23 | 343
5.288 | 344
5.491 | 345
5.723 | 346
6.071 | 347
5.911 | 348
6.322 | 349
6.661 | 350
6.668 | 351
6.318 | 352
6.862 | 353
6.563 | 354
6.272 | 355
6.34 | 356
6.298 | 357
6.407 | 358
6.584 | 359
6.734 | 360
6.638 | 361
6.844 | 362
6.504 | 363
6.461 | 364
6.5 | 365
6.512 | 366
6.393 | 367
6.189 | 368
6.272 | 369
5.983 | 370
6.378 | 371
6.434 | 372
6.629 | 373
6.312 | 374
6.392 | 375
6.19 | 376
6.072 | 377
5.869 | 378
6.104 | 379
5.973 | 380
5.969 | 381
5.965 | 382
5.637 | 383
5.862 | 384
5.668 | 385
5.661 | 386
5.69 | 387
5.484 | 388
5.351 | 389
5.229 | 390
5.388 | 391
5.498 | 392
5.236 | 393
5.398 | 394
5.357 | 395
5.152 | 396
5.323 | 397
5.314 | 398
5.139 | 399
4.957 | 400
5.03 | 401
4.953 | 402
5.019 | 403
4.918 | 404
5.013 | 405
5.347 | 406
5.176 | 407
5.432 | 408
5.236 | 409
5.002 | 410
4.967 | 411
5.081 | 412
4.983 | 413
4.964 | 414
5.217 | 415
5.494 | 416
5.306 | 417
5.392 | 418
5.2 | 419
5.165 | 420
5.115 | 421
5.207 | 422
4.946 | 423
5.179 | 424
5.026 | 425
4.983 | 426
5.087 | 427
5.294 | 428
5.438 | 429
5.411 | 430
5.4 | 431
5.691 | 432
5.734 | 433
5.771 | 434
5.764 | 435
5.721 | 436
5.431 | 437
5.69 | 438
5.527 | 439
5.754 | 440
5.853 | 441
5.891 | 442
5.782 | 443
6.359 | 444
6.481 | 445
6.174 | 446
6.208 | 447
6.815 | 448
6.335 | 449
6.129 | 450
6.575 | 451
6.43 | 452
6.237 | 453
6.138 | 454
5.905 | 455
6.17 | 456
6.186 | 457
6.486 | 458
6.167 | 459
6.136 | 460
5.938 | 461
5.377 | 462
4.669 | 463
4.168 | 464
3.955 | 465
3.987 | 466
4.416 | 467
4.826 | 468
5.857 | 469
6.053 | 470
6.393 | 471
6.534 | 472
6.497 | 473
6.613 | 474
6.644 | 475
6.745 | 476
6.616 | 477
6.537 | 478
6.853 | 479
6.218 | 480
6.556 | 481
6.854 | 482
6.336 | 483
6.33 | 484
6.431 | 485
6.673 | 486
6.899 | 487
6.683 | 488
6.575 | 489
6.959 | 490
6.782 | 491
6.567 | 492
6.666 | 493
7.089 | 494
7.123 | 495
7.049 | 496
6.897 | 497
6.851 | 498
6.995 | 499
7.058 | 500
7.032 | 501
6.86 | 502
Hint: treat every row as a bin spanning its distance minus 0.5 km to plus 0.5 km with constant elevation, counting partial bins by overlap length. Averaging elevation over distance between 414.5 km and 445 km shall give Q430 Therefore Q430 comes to 5.48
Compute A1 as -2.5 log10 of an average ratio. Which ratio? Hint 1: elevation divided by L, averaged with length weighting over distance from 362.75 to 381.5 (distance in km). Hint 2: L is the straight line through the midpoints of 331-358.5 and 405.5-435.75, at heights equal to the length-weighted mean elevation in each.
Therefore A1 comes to -0.16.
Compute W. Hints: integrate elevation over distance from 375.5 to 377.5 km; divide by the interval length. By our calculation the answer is 6.13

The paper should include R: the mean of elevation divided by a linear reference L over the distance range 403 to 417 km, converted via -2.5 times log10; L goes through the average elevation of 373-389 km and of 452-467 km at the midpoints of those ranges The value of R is 0.13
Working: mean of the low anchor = 5.93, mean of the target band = 5.14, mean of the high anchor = 5.53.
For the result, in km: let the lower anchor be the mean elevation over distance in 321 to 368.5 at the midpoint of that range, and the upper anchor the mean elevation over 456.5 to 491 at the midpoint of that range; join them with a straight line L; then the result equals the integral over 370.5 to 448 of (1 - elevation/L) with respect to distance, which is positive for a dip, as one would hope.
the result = 3.9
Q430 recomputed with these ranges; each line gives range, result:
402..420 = 5.16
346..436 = 5.72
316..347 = 5.02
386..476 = 5.54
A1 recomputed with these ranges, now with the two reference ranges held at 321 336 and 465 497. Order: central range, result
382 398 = -0.017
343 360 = -0.242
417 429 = 0.115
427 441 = 0.054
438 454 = -0.029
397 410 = 0.082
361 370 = -0.249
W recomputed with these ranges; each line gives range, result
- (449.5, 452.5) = 6.38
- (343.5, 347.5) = 5.64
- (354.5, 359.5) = 6.38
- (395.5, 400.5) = 5.18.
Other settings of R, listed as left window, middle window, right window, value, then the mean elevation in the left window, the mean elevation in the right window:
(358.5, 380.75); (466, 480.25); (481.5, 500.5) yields 0.10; 6.36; 6.78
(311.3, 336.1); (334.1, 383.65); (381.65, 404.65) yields -0.13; 5.27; 5.35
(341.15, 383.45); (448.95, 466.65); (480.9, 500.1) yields 0.16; 6.2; 6.77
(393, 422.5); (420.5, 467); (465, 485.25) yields 0.00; 5.17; 6.11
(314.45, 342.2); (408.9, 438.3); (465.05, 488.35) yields 0.09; 5.02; 6.19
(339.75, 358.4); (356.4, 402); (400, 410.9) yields -0.08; 5.97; 5.1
